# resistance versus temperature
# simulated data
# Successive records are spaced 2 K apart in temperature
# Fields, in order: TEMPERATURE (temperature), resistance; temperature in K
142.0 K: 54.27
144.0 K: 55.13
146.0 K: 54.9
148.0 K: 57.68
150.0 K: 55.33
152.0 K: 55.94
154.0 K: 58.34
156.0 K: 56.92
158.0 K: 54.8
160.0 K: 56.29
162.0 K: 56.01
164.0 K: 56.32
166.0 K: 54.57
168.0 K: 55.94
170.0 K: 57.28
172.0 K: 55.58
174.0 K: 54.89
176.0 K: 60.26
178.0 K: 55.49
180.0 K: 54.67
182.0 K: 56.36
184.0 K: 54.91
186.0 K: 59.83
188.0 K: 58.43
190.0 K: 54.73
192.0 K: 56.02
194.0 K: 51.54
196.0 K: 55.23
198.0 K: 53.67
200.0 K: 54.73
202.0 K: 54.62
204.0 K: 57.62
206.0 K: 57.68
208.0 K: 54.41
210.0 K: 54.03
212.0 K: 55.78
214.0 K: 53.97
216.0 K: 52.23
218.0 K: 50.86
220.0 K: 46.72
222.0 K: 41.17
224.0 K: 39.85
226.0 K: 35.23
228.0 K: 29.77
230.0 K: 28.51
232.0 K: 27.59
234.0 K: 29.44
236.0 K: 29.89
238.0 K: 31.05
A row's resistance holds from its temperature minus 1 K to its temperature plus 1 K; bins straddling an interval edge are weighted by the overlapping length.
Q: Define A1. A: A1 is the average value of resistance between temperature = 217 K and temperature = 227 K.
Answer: 42.8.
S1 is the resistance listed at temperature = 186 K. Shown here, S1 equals 59.83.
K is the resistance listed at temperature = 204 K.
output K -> 57.62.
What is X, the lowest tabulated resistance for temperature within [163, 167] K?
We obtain 54.57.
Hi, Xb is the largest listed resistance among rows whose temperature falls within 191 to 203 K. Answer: 56.02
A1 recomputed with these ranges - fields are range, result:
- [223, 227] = 37.5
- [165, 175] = 55.7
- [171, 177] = 56.9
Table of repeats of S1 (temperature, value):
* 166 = 54.57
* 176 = 60.26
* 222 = 41.17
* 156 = 56.92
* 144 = 55.13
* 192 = 56.02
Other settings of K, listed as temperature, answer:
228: 29.77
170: 57.28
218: 50.86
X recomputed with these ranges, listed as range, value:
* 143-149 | 54.9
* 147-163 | 54.8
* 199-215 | 53.97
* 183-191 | 54.73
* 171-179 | 54.89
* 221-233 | 27.59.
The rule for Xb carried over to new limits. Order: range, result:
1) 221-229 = 41.17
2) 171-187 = 60.26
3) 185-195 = 59.83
